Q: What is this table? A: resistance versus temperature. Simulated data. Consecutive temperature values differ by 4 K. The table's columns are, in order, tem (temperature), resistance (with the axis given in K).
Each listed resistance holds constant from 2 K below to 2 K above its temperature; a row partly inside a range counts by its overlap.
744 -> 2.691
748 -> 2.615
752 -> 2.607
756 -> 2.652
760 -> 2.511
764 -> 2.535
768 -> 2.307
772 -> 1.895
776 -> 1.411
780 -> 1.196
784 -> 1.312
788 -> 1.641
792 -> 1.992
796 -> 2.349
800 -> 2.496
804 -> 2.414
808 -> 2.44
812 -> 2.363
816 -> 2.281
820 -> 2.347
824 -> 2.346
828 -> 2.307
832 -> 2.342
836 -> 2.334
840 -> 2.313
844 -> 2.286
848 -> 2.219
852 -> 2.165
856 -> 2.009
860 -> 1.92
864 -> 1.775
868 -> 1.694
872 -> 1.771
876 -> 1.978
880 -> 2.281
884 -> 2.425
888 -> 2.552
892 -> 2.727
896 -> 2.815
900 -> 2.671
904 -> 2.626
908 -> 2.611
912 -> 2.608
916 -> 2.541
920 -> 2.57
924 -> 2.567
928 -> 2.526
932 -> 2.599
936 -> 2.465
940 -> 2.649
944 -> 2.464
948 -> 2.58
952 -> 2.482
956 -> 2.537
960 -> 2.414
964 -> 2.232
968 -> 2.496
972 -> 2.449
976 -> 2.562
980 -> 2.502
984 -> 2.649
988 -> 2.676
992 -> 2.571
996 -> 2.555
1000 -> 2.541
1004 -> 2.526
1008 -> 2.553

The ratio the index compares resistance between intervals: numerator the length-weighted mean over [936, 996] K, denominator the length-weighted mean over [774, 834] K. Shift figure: 1.21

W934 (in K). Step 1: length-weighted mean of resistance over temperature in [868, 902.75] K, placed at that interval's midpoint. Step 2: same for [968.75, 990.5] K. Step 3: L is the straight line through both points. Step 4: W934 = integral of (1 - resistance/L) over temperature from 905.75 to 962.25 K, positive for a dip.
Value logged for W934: -1.7 K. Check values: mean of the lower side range 2.37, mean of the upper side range 2.56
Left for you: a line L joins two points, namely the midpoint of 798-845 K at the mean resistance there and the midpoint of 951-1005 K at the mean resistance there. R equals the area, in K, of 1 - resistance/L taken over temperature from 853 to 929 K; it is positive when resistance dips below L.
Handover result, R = 2.6 K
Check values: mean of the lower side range 2.36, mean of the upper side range 2.51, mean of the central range 2.35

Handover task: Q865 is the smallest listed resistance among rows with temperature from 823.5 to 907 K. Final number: 1.694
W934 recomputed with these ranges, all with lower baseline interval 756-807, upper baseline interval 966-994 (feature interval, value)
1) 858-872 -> 2.9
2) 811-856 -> -2.3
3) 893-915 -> -2.8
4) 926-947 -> -0.8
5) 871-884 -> 1.1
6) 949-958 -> -0.1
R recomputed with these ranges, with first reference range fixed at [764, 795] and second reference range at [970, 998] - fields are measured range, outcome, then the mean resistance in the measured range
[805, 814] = -2.5 K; 2.4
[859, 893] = 0.5 K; 2.11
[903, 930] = -3.3 K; 2.58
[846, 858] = -0.5 K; 2.13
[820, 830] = -2.0 K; 2.33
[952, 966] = 0.3 K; 2.41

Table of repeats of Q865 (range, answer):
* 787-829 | 1.641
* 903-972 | 2.232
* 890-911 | 2.611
